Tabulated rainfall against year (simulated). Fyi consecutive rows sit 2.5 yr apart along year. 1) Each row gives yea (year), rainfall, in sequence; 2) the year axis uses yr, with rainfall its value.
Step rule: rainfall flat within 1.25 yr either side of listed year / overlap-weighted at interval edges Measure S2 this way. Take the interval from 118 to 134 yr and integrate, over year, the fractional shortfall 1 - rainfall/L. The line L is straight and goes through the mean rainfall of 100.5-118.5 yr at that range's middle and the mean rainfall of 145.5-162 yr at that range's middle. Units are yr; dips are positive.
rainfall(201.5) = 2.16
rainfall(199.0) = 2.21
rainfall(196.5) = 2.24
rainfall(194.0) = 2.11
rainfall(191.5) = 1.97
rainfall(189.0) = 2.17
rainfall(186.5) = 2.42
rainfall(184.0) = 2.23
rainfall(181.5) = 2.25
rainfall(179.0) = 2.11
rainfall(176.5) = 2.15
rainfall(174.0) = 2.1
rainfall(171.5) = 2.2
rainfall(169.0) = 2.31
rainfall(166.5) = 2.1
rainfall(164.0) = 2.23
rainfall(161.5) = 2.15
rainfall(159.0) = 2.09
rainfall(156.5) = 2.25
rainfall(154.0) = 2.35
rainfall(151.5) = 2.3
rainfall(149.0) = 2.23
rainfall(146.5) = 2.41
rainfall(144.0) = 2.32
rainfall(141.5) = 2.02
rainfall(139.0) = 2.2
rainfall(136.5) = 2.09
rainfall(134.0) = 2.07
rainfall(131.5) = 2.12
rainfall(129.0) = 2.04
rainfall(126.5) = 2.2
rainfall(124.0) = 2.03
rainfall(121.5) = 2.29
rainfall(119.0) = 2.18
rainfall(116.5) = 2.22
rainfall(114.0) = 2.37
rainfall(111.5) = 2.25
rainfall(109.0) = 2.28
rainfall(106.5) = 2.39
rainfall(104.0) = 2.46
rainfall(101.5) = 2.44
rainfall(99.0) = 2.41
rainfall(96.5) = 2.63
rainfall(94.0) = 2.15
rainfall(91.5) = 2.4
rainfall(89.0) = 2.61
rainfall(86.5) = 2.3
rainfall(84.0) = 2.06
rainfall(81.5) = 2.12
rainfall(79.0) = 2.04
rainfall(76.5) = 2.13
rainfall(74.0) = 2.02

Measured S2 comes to 1.2 yr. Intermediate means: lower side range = 2.34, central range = 2.14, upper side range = 2.26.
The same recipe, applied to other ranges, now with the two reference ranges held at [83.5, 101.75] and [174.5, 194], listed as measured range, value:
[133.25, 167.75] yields 0.8 yr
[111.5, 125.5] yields 0.6 yr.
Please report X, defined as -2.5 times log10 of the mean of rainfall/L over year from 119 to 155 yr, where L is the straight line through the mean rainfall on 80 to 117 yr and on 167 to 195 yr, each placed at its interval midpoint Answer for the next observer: 0.04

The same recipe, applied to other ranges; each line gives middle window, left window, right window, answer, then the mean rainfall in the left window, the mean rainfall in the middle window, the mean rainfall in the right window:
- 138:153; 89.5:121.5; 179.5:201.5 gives 0.014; 2.35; 2.25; 2.19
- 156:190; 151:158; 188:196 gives -0.001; 2.29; 2.2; 2.1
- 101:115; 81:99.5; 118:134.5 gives -0.057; 2.34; 2.36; 2.13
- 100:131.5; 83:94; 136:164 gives 0.011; 2.33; 2.26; 2.22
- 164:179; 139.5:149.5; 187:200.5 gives 0.012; 2.24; 2.17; 2.16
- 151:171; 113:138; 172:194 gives -0.026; 2.16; 2.22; 2.17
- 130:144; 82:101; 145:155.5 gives 0.103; 2.36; 2.12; 2.32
